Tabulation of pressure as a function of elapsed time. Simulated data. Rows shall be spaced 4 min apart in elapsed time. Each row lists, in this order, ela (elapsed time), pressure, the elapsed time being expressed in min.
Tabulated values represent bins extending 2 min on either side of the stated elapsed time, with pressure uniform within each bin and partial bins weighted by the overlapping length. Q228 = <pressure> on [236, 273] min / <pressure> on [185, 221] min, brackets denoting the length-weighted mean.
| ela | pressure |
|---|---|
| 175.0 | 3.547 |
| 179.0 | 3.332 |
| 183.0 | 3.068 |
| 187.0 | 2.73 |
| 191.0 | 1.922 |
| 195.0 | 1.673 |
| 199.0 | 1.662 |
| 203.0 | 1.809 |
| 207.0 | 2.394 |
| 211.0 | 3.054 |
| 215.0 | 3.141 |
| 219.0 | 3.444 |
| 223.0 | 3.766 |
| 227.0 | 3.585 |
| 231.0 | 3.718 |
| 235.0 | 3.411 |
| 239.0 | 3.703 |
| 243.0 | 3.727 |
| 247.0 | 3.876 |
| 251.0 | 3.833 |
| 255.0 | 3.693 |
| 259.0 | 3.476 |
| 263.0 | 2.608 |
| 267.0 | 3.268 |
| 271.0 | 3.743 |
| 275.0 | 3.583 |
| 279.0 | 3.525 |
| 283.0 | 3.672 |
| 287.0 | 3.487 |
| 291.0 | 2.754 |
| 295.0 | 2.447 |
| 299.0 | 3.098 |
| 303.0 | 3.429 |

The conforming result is 1.5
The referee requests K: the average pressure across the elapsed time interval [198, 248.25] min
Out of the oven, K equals 3.2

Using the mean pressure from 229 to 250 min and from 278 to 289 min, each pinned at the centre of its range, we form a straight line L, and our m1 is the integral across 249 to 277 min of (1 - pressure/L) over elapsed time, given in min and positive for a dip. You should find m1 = 1.3 min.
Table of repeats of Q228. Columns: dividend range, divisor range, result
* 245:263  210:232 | 1.04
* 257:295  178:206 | 1.45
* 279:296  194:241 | 1.07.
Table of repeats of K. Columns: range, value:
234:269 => 3.51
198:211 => 2.15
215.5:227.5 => 3.54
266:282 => 3.55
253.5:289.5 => 3.44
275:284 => 3.59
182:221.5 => 2.49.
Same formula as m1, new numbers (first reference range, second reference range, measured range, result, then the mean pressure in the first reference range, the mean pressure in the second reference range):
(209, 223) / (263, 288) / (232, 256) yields -2.35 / 3.29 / 3.47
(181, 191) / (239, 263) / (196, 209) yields 4.46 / 2.7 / 3.63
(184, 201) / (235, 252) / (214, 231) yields -2.71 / 2.06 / 3.74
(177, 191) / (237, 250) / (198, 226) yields 4.27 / 2.88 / 3.77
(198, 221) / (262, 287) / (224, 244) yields -4.79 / 2.62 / 3.44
